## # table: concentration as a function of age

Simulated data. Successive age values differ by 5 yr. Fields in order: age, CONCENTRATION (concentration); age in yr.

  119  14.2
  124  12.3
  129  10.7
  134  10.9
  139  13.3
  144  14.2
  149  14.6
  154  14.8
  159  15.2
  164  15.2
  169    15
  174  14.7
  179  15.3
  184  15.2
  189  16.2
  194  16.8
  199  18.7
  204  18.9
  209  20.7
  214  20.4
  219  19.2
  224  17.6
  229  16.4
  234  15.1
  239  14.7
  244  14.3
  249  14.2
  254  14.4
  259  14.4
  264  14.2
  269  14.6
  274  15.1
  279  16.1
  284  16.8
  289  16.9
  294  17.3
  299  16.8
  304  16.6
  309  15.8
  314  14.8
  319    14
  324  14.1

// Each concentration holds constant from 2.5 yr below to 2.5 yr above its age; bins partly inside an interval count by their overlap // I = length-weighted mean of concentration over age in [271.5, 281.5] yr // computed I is 15.6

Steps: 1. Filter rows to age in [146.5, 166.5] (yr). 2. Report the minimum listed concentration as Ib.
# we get 14.6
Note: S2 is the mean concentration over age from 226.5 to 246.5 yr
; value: 15.1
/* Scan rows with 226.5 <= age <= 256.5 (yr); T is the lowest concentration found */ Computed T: 14.2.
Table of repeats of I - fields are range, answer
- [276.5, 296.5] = 16.8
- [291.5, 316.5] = 16.3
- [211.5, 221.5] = 19.8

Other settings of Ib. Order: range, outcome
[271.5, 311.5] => 15.1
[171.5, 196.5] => 14.7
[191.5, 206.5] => 16.8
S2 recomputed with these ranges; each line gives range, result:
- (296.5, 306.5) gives 16.7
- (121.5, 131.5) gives 11.5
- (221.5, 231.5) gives 17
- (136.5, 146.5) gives 13.8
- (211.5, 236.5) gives 17.7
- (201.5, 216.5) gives 20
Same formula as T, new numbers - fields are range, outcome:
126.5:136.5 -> 10.7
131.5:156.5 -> 10.9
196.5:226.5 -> 17.6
